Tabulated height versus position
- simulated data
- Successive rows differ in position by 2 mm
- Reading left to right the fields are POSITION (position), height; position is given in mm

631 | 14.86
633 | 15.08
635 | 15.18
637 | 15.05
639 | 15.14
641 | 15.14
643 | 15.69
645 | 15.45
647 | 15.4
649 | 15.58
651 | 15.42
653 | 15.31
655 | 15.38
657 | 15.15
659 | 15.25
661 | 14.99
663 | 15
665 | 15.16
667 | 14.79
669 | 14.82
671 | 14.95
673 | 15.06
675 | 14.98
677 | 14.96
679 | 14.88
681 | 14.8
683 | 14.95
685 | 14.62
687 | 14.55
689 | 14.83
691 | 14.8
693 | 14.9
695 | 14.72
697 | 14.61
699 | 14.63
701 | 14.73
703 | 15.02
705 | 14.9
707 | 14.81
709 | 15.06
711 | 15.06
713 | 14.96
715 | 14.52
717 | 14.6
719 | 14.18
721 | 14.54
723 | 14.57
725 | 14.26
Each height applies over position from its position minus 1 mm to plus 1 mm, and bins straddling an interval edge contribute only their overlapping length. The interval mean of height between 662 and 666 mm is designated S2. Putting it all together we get 15.1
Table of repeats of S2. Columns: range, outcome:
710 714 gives 15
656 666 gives 15.1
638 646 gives 15.4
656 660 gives 15.2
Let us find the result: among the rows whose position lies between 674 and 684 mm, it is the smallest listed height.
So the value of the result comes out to 14.8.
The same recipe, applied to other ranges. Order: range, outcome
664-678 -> 14.79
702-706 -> 14.9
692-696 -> 14.72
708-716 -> 14.52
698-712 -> 14.63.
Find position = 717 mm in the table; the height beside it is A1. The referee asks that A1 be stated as 14.6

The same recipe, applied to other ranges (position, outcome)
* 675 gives 14.98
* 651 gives 15.42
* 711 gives 15.06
